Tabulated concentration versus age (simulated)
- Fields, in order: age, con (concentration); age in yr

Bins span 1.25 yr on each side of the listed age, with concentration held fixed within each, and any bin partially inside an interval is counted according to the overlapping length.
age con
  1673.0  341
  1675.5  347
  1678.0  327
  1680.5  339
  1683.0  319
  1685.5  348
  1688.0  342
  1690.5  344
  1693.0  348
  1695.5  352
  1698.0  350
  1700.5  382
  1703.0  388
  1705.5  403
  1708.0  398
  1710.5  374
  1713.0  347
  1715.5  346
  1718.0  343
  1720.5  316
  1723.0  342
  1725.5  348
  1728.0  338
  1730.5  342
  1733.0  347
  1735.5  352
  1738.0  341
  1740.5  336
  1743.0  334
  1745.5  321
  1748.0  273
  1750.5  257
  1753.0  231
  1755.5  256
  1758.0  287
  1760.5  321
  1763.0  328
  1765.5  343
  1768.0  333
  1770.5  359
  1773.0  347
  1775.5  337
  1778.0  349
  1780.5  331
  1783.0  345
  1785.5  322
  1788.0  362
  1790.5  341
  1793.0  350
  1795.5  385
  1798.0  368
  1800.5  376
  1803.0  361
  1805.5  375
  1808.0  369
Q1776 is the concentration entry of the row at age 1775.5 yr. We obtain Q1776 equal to 337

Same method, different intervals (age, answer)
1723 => 342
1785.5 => 322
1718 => 343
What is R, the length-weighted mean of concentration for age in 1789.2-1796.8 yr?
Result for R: 359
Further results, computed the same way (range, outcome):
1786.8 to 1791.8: 351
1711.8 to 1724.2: 339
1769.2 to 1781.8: 345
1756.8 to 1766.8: 320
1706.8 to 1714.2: 373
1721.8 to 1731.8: 343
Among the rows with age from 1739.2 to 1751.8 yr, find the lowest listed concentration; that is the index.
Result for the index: 257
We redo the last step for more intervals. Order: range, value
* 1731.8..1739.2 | 341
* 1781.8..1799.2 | 322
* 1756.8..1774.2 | 287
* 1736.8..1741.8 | 336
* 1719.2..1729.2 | 316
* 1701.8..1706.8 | 388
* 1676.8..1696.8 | 319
